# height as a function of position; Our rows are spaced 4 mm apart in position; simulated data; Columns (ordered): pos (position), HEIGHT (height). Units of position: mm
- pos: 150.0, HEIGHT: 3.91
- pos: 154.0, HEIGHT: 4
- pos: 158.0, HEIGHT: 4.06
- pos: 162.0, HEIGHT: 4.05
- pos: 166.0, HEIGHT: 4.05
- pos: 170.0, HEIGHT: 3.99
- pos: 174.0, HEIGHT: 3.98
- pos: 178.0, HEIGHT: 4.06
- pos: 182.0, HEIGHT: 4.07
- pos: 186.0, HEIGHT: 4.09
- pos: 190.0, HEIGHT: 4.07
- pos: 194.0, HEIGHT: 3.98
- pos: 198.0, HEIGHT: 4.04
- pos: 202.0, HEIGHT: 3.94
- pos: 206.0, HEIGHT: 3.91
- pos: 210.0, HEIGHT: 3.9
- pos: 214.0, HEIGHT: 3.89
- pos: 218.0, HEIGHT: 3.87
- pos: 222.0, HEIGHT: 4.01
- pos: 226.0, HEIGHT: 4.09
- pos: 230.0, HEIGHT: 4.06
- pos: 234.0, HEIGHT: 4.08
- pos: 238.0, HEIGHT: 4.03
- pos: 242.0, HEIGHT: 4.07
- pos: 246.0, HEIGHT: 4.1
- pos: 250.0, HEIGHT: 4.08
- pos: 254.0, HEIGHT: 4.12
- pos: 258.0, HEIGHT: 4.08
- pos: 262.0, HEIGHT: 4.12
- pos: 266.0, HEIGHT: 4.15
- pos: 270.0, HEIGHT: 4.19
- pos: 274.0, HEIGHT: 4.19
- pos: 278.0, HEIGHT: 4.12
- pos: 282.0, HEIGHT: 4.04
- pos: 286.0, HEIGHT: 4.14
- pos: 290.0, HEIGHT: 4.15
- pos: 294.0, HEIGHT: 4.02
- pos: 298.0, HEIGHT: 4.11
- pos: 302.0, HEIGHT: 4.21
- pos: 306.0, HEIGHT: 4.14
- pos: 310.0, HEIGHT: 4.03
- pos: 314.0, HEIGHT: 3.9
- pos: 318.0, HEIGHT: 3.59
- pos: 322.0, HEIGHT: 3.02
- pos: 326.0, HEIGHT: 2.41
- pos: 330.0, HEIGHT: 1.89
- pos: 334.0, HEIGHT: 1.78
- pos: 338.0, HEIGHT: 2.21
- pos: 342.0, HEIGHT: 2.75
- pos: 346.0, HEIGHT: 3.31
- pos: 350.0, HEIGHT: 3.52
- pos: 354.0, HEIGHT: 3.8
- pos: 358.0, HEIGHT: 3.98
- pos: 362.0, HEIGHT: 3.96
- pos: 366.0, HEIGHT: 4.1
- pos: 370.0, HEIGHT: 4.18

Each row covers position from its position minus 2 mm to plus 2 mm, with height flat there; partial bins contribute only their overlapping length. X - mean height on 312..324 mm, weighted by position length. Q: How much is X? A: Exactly 3.5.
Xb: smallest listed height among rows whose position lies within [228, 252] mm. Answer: 4.03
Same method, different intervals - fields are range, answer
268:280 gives 4.12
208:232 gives 3.87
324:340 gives 1.78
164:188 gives 3.98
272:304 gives 4.02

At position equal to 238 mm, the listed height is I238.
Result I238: 4.03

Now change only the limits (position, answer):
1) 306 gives 4.14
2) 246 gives 4.1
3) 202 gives 3.94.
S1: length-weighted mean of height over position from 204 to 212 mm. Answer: 3.91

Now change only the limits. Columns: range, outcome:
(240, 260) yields 4.09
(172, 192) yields 4.05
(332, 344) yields 2.25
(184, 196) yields 4.05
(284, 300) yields 4.1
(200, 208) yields 3.92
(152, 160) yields 4.03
